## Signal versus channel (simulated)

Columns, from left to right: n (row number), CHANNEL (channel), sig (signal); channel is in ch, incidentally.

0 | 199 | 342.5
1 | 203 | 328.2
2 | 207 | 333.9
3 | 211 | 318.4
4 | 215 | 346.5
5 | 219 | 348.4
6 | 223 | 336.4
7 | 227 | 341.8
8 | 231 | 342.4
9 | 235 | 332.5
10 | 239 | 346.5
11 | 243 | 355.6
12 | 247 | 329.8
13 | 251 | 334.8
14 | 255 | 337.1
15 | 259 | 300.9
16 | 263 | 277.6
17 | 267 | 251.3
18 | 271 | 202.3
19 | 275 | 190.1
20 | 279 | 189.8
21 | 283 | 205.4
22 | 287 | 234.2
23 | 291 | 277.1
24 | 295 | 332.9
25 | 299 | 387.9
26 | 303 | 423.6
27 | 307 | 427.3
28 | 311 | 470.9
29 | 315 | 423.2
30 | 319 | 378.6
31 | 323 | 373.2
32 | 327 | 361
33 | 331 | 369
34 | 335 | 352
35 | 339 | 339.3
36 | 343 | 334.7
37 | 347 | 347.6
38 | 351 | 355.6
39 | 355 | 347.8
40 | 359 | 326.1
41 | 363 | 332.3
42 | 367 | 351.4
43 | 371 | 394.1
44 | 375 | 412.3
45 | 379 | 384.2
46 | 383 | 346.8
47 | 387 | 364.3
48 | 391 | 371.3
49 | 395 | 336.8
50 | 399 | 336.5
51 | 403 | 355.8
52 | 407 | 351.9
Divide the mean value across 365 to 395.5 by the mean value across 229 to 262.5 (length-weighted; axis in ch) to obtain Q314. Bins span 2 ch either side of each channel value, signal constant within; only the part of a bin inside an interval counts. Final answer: 1.12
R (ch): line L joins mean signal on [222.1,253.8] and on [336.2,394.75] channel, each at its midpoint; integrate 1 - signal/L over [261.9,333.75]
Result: 5.5 ch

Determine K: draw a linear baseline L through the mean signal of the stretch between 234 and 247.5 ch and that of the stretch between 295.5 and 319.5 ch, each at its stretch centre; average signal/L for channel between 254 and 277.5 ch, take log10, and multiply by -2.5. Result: 0.40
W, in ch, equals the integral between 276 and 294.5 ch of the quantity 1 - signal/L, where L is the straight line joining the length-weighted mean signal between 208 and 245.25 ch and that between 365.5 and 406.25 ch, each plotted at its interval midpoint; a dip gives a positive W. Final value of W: 6.2 ch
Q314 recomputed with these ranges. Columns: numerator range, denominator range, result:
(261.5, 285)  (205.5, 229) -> 0.65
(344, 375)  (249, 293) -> 1.39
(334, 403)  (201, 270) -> 1.09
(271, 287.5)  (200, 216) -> 0.61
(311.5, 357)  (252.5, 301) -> 1.37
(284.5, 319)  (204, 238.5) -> 1.10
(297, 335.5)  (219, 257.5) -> 1.17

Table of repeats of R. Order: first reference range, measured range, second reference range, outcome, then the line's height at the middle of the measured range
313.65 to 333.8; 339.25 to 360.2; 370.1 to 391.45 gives 1.98 ch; 379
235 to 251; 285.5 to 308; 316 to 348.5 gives 0.40 ch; 352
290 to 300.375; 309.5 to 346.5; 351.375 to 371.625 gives -3.75 ch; 341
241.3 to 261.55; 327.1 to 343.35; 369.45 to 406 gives 0.02 ch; 352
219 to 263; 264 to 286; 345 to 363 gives 8.13 ch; 336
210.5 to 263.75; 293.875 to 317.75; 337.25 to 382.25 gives -4.56 ch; 347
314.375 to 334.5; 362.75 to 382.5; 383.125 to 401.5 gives -0.98 ch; 359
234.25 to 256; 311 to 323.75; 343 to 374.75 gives -2.11 ch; 348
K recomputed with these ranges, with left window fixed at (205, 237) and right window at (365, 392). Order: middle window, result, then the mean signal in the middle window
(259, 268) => 0.258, 274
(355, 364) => 0.116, 333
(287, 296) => 0.232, 286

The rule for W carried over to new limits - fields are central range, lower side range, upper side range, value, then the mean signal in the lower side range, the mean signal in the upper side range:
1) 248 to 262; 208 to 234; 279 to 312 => 0.6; 339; 332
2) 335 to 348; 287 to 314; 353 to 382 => 0.9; 377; 363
